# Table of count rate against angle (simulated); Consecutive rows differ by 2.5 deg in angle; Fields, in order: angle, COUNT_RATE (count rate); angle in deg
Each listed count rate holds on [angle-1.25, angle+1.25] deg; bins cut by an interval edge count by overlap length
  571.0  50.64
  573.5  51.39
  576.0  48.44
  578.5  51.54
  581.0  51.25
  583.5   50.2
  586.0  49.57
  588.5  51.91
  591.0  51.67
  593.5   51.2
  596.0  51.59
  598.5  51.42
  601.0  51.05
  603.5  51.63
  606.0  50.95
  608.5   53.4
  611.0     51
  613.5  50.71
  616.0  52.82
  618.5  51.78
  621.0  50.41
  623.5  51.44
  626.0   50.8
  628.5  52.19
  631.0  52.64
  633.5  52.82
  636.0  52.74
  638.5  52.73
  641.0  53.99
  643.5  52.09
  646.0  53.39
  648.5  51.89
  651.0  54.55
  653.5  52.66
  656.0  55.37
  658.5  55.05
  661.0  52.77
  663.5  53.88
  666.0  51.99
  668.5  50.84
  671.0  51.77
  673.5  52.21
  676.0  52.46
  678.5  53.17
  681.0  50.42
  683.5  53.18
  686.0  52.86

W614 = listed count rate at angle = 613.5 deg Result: 50.71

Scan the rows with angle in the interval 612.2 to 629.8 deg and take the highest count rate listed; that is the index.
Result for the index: 52.82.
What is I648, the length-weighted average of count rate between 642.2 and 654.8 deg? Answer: 52.9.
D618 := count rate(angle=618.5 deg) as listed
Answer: 51.78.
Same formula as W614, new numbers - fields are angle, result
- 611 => 51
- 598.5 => 51.42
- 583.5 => 50.2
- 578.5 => 51.54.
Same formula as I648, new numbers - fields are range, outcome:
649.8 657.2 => 54.2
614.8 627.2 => 51.4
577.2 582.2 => 51.4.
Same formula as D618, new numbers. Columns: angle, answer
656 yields 55.37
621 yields 50.41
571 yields 50.64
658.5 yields 55.05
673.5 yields 52.21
